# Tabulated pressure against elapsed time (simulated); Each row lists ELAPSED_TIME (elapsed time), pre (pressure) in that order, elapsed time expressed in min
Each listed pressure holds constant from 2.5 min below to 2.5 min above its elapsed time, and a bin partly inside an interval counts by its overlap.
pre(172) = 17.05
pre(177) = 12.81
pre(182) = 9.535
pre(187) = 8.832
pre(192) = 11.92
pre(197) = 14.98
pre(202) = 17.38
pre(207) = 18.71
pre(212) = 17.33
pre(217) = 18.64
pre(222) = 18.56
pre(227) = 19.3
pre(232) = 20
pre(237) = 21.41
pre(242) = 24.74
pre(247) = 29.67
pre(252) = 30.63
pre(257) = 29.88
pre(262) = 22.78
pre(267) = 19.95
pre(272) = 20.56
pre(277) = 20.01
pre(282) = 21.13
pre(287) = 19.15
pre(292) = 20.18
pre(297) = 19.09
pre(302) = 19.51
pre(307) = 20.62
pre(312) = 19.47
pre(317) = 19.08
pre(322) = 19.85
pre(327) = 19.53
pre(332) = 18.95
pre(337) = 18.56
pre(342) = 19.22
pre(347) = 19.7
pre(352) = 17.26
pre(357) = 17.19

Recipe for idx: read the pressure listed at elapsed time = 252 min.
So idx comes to 30.63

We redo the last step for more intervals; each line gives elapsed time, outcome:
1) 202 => 17.38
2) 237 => 21.41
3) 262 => 22.78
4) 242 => 24.74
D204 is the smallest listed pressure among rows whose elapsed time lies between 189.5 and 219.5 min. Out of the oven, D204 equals 11.92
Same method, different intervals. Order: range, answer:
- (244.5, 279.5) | 19.95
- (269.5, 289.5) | 19.15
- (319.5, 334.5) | 18.95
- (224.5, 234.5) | 19.3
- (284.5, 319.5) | 19.08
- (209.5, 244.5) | 17.33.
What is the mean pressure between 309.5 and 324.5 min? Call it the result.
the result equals 19.5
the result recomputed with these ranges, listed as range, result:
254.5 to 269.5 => 24.2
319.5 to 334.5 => 19.4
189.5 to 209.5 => 15.7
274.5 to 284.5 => 20.6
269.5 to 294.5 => 20.2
